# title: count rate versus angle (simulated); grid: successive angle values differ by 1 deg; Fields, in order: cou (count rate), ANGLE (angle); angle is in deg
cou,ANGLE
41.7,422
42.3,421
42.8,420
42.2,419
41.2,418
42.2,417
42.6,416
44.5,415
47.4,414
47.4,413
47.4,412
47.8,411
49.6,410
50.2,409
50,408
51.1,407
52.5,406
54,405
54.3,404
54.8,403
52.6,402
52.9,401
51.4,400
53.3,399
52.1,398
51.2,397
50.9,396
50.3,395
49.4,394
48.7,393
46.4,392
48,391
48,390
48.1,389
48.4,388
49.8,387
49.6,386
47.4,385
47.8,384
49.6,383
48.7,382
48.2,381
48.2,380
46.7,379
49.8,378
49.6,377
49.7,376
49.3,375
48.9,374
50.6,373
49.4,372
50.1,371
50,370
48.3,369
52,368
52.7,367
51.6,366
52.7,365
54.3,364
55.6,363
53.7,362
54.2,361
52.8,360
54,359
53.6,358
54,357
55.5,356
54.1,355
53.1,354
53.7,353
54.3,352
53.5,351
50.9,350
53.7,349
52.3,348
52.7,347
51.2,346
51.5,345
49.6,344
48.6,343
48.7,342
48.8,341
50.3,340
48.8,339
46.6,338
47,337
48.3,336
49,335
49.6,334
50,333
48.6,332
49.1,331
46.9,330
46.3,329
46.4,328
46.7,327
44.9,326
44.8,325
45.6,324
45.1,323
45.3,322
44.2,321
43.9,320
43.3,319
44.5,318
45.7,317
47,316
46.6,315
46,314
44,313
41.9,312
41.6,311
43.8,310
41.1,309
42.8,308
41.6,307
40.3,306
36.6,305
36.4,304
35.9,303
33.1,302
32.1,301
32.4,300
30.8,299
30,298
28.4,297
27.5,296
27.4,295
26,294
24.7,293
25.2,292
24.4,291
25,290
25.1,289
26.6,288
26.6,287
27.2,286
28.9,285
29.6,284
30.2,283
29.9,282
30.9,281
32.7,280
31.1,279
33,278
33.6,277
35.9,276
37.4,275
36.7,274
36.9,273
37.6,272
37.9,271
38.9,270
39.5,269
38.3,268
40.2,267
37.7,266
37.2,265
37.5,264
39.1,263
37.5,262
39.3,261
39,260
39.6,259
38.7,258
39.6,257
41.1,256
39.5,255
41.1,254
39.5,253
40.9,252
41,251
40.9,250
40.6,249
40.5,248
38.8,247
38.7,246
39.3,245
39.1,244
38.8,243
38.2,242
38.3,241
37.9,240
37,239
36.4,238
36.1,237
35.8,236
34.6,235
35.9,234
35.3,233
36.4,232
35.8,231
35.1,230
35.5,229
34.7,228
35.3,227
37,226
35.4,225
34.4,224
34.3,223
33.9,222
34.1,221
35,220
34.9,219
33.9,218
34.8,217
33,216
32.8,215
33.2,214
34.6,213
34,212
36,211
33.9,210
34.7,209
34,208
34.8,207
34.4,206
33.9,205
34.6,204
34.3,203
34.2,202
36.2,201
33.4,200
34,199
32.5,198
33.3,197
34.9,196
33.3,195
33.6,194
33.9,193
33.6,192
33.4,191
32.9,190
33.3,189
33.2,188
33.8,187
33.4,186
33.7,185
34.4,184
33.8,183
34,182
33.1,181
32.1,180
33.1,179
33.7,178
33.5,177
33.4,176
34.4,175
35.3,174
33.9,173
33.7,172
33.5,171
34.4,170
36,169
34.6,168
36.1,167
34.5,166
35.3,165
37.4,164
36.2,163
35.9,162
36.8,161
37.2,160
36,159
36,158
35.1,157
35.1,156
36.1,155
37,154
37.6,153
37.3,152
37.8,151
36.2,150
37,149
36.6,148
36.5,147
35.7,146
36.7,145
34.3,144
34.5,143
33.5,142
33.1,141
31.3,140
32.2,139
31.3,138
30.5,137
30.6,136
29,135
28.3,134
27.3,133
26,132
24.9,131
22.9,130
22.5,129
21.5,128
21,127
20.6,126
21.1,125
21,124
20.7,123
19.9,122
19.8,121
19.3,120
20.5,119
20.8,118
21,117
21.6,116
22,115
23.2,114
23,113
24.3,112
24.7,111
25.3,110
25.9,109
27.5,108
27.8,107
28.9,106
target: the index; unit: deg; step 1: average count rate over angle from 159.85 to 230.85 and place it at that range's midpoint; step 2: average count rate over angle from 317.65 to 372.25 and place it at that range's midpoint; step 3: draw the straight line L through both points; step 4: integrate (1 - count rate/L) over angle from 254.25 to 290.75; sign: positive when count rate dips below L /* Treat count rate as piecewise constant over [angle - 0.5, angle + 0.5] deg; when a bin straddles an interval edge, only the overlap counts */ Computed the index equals 6.38 deg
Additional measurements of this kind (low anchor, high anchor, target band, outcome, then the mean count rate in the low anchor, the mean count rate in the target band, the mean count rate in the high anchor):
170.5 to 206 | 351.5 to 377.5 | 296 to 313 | 3.42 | 33.8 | 36.7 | 52.2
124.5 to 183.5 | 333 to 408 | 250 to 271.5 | 1.26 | 32.8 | 39.2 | 50.8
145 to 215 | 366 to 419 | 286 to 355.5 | 3.54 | 34.7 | 42.3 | 49.3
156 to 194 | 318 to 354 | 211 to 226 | 1.55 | 34.4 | 34.3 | 48.6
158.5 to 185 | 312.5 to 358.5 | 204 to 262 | 4.81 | 34.7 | 36.7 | 48.8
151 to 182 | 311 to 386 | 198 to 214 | 1.62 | 35.2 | 34.4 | 49.3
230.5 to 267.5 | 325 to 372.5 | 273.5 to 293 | 5.83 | 38.5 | 29.9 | 50.8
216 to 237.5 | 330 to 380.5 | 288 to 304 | 5.49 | 35.1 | 28.7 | 51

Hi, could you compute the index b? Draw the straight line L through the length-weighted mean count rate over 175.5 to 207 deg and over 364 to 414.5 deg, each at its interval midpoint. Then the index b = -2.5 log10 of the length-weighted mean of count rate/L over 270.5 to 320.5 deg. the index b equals 0.22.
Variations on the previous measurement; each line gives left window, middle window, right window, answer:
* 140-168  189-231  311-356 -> 0.16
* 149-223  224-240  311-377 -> 0.09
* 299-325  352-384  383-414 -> -0.10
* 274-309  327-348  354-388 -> -0.15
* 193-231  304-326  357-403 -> 0.02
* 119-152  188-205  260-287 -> -0.08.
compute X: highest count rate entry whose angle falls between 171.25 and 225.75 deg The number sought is 36.2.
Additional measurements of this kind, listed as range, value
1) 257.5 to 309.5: 42.8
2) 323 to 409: 55.6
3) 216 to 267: 41.1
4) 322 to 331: 49.1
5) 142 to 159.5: 37.8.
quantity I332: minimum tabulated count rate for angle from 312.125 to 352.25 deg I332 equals 43.3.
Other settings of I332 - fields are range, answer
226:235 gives 34.6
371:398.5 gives 46.4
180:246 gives 32.1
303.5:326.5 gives 36.4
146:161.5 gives 35.1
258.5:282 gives 29.9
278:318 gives 24.4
